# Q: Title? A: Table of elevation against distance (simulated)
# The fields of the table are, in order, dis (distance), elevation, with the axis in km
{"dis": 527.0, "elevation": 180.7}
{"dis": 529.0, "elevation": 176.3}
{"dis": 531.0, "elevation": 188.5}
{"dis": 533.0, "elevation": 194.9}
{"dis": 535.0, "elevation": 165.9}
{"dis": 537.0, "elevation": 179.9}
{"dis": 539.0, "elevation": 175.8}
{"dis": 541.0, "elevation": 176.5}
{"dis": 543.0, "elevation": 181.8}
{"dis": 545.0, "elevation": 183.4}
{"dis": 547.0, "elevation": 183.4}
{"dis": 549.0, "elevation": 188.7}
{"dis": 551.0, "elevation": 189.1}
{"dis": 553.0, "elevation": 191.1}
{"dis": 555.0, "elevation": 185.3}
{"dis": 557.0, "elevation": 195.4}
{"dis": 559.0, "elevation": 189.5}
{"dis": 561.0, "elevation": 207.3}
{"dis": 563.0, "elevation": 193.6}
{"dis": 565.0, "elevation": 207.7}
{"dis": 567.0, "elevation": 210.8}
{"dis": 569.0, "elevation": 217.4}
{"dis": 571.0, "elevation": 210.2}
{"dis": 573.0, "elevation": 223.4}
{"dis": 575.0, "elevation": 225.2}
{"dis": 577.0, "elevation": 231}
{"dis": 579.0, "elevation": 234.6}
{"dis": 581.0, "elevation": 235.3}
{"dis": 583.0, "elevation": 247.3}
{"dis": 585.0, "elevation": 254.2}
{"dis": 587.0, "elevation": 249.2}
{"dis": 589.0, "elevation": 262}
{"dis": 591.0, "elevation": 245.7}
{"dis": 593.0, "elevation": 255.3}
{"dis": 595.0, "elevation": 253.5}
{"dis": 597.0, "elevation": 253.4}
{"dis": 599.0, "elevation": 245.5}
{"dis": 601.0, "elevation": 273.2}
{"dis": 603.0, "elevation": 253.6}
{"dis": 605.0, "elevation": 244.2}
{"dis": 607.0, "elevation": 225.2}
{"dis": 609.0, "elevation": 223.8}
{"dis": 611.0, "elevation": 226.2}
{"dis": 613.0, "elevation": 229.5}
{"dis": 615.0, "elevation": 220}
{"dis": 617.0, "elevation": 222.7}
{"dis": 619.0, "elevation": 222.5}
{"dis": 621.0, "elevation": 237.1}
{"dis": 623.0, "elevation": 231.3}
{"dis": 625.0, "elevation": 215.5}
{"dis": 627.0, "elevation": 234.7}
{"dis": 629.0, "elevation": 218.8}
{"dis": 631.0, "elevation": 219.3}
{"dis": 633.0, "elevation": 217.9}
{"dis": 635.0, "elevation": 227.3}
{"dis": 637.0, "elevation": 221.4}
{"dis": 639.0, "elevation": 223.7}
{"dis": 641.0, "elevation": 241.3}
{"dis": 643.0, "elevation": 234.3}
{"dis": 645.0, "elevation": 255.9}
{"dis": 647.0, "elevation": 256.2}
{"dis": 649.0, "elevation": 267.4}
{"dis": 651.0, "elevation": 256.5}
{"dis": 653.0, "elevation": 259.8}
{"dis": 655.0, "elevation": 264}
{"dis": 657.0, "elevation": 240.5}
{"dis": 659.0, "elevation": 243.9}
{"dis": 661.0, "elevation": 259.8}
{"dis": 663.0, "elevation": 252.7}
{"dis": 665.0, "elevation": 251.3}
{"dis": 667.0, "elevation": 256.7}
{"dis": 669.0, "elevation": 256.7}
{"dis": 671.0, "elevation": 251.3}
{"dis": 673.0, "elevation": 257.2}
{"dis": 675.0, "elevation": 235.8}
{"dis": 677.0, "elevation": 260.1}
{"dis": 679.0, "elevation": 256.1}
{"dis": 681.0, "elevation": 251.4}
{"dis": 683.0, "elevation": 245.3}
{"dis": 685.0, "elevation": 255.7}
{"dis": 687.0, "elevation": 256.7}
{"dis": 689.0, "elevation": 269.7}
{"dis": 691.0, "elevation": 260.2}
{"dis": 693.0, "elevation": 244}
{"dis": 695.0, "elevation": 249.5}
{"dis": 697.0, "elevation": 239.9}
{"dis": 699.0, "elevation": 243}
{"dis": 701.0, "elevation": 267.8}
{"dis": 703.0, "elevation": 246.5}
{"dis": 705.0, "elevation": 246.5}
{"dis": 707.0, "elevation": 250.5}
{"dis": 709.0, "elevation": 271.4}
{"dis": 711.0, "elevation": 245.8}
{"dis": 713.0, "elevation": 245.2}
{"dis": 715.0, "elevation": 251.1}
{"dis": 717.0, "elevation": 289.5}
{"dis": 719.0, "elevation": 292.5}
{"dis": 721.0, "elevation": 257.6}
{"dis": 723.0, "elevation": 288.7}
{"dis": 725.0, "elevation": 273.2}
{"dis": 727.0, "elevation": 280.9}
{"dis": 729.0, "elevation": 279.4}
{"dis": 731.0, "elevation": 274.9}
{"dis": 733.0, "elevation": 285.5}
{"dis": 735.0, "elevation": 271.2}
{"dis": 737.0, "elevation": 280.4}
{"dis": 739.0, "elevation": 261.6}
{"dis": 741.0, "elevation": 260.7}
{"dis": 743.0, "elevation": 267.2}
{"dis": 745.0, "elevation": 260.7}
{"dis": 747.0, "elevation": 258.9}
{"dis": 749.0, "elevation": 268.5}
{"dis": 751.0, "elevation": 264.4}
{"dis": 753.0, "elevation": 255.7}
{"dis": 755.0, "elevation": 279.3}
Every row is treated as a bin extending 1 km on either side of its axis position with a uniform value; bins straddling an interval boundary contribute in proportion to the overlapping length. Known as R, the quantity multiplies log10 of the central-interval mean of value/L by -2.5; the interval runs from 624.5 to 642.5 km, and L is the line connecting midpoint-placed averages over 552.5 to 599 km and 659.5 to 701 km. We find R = 0.074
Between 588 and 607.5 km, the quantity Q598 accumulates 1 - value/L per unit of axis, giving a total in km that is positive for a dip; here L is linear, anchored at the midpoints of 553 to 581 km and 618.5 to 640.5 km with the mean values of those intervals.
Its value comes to -3.08 km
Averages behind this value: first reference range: 210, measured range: 252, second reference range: 225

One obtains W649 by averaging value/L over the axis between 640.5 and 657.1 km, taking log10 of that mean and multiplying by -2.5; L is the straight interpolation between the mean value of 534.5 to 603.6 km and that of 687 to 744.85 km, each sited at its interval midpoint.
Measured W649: -0.051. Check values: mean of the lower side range 217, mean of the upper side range 264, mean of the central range 254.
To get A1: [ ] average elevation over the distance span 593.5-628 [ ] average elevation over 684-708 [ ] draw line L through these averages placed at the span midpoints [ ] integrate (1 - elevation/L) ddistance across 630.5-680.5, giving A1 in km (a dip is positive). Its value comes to -0.4 km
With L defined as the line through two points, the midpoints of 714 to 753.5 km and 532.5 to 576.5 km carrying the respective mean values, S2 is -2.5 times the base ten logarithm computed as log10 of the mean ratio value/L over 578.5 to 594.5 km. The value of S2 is -0.19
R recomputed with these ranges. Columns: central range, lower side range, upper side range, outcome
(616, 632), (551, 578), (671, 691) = 0.03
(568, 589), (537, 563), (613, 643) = -0.16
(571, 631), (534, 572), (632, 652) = -0.10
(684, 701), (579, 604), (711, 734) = 0.06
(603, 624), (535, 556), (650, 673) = -0.02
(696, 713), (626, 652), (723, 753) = 0.03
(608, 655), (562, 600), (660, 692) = 0.05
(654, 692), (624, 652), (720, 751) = -0.03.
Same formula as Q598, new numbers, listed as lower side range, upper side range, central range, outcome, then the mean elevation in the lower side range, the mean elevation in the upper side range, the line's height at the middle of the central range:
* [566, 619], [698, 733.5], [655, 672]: 0.09 km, 237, 266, 254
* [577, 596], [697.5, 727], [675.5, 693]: 0.24 km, 248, 262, 259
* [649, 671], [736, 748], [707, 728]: -0.55 km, 255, 265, 262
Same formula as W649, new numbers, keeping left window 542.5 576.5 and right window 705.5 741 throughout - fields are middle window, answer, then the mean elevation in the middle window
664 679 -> -0.02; 253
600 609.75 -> -0.12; 245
